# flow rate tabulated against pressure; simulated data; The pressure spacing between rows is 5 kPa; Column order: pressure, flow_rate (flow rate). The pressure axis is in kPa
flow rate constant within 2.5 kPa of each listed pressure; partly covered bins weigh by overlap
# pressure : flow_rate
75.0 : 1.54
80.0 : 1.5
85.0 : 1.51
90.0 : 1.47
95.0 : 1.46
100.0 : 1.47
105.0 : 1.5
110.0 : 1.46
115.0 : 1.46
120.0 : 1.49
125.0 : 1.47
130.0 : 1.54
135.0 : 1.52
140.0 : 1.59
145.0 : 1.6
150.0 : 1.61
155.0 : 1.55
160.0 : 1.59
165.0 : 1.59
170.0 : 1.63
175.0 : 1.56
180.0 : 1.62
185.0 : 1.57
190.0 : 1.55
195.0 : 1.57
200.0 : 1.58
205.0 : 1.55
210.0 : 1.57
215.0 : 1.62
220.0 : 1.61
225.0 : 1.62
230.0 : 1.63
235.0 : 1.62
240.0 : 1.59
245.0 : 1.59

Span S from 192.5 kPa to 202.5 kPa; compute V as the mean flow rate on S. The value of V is 1.57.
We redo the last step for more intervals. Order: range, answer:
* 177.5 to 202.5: 1.58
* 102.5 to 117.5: 1.47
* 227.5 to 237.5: 1.62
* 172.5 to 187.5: 1.58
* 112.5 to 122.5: 1.48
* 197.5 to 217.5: 1.58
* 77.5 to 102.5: 1.48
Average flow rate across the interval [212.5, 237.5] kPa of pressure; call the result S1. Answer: 1.62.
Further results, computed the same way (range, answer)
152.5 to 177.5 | 1.58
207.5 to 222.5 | 1.6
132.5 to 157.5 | 1.57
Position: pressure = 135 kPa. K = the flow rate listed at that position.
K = 1.52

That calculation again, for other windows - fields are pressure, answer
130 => 1.54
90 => 1.47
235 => 1.62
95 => 1.46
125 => 1.47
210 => 1.57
